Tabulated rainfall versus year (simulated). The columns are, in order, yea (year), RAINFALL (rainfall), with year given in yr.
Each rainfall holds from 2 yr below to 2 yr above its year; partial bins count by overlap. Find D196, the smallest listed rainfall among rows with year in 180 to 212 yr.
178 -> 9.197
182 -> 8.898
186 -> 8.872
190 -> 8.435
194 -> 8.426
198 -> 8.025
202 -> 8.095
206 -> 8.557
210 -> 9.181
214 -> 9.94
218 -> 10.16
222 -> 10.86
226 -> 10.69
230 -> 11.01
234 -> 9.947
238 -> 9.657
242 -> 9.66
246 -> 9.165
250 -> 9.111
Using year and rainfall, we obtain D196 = 8.025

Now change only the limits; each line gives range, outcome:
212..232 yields 9.94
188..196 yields 8.426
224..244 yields 9.657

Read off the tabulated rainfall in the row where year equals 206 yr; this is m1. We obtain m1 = 8.557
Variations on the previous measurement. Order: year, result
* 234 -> 9.947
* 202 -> 8.095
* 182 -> 8.898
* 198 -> 8.025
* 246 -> 9.165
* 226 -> 10.69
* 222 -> 10.86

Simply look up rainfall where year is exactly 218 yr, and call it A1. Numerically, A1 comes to 10.16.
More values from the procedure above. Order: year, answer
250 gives 9.111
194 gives 8.426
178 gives 9.197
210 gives 9.181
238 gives 9.657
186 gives 8.872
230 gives 11.01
